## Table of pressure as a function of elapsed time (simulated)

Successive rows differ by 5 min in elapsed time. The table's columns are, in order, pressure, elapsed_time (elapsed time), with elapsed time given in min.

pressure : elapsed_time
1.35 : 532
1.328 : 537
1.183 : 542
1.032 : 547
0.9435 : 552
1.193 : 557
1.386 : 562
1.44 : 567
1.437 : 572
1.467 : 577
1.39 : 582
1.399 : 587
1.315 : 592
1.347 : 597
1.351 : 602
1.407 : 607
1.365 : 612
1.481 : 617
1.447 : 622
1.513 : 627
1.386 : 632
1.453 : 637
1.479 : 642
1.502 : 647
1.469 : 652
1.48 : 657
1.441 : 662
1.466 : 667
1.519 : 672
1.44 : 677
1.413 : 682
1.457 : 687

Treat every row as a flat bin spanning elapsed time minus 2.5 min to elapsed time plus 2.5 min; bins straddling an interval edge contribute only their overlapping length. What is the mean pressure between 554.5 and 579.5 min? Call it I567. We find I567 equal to 1.38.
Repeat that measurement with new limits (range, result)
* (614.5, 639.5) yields 1.46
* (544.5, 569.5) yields 1.2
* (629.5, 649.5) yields 1.46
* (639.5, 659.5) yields 1.48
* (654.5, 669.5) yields 1.46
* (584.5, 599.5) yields 1.35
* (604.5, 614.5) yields 1.39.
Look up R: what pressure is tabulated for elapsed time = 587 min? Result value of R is 1.399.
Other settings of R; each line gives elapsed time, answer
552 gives 0.9435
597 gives 1.347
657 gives 1.48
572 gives 1.437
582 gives 1.39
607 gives 1.407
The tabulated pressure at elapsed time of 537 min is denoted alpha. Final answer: 1.328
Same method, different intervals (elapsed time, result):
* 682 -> 1.413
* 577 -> 1.467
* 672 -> 1.519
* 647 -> 1.502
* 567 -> 1.44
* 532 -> 1.35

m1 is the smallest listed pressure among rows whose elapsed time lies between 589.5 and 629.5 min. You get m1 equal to 1.315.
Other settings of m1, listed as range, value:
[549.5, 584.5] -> 0.9435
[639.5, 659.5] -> 1.469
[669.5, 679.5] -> 1.44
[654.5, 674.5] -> 1.441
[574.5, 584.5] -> 1.39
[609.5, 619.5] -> 1.365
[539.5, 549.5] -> 1.032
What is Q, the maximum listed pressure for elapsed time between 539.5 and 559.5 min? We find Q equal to 1.193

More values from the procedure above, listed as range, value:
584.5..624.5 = 1.481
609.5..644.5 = 1.513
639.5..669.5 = 1.502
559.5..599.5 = 1.467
